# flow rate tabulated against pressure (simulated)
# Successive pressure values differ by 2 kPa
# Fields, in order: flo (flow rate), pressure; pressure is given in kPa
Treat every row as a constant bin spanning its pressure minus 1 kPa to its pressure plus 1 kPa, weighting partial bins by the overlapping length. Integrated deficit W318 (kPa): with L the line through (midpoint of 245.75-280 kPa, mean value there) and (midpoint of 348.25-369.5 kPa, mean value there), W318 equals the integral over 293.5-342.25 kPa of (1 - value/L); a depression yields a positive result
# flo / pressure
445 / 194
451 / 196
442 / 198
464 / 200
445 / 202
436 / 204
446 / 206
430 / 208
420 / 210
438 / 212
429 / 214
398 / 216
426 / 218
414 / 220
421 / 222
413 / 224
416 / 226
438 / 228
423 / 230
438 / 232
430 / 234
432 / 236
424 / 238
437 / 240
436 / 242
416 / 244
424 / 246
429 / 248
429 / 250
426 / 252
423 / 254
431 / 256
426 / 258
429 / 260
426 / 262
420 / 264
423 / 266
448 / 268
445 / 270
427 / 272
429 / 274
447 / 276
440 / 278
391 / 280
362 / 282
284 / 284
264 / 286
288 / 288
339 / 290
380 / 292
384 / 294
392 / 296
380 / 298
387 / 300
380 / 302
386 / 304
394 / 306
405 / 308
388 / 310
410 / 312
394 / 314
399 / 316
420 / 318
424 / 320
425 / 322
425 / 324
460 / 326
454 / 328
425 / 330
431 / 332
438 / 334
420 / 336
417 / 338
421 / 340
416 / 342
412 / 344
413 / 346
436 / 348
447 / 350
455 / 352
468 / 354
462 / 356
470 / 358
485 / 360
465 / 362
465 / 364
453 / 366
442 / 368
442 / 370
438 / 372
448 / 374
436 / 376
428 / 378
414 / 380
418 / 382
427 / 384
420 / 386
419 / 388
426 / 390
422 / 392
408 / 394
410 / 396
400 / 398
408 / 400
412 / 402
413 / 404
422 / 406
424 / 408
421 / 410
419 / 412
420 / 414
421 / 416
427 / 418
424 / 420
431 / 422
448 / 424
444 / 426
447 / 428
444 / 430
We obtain 3.9 kPa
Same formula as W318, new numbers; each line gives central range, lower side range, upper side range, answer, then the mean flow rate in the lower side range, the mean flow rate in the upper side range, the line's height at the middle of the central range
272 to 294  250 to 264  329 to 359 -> 3.2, 426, 435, 429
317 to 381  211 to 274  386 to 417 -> -2.9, 427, 416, 420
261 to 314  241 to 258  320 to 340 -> 4.9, 427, 432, 429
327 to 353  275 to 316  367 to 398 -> -1.9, 375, 426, 401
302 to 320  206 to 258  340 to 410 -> 1.3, 426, 433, 430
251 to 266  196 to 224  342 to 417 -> 0.2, 432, 432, 432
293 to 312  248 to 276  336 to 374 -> 2.0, 430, 444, 436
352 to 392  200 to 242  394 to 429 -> -1.8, 429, 423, 424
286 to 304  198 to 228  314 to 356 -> 2.9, 429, 430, 430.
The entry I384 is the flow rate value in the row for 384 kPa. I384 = 427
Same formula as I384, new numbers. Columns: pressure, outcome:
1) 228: 438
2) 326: 460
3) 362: 465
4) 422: 431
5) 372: 438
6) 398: 400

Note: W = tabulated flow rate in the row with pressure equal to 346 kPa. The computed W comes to 413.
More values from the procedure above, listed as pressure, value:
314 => 394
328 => 454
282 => 362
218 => 426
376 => 436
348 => 436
